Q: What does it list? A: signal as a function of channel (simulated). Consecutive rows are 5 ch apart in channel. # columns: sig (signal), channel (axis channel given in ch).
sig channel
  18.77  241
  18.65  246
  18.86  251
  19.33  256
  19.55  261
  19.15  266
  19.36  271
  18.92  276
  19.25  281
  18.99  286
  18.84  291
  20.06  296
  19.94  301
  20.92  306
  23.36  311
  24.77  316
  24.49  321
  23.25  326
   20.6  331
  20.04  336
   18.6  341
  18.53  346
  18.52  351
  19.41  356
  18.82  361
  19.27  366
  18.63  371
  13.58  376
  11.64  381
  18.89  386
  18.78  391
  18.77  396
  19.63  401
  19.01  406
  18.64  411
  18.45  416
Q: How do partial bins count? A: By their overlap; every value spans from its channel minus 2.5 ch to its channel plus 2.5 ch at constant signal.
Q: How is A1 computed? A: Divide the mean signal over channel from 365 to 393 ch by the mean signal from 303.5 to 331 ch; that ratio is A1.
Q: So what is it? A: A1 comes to 0.7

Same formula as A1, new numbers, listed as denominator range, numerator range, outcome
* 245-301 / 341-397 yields 0.92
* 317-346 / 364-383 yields 0.74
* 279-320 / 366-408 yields 0.83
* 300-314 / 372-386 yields 0.66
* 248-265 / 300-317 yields 1.16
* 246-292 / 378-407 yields 0.92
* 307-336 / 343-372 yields 0.82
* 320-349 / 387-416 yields 0.91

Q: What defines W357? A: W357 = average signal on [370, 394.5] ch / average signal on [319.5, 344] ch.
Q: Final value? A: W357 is 0.77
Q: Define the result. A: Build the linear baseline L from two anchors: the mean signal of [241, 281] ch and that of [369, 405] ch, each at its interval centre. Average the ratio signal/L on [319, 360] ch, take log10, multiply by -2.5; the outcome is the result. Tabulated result -0.14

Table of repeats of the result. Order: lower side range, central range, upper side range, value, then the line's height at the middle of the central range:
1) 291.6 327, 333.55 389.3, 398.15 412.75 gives 0.15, 20.5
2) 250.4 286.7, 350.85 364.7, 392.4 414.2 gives 0.00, 19.1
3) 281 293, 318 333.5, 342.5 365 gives -0.21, 18.9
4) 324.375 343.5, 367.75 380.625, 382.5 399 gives 0.22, 19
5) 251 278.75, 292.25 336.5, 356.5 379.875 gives -0.19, 18.3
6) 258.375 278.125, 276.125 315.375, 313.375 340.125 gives 0.02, 20.7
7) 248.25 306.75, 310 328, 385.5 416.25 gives -0.24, 19.2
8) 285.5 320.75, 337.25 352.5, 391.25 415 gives 0.09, 20.3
